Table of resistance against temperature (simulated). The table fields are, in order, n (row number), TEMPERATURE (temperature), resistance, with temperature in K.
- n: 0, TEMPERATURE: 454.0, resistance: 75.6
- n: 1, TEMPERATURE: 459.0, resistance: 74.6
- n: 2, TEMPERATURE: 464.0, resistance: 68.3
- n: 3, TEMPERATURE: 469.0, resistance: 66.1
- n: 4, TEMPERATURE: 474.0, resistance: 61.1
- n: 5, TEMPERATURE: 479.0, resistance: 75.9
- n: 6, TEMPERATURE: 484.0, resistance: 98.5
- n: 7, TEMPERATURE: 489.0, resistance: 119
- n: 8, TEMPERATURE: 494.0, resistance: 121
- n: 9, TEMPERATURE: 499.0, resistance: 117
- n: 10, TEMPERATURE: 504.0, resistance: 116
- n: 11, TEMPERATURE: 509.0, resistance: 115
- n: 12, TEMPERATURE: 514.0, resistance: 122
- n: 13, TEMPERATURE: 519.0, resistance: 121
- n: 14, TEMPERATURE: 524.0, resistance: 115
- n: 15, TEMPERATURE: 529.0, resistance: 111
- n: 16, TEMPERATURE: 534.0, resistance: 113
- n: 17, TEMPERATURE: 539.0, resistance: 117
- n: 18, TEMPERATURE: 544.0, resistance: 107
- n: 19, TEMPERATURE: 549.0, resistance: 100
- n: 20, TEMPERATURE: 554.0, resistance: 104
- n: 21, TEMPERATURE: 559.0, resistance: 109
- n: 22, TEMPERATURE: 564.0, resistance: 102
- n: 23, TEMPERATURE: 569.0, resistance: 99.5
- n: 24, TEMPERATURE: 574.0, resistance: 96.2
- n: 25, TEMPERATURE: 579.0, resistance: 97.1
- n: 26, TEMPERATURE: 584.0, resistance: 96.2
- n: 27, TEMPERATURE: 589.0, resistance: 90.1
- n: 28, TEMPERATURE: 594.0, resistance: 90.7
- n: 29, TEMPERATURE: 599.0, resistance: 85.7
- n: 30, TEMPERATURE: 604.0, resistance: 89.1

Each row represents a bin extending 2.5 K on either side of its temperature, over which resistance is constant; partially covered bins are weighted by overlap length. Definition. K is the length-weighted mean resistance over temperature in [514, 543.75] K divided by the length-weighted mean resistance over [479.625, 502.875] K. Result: 1.04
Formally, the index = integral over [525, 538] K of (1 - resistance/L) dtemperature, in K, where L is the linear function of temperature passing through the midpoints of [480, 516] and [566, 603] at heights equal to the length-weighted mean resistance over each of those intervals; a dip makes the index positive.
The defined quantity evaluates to -0.9 K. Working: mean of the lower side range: 114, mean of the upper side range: 93.6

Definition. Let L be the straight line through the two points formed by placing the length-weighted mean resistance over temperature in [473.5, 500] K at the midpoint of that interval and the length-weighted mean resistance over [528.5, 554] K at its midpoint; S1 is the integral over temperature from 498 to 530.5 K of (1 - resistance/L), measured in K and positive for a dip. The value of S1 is -3.8 K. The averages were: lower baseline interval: 101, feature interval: 117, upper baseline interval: 109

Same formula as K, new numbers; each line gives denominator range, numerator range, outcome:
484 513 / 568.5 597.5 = 0.81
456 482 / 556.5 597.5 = 1.39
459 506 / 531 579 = 1.14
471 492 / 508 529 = 1.32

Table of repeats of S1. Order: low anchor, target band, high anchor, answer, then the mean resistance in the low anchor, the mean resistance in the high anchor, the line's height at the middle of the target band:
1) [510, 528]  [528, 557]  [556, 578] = 0.4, 118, 101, 110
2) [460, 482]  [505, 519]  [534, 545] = -3.4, 69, 113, 95.3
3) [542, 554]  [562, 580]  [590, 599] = -0.4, 103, 89.2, 96.4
